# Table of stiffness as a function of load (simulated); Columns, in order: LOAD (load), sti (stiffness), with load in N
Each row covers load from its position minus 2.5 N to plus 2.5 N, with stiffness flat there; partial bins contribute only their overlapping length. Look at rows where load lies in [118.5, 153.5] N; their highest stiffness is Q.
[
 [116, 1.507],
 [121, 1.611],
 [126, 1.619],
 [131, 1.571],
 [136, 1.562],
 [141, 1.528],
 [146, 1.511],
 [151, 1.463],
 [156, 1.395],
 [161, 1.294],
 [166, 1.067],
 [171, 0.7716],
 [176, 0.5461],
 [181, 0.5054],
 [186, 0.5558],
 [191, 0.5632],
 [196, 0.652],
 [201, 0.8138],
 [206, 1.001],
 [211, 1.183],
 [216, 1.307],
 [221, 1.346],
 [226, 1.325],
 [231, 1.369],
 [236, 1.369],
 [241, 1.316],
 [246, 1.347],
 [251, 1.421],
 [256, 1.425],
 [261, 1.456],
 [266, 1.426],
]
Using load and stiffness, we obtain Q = 1.619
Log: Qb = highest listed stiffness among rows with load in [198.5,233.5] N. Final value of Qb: 1.369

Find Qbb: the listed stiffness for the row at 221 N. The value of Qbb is 1.346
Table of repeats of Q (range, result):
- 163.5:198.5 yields 1.067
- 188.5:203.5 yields 0.8138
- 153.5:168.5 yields 1.395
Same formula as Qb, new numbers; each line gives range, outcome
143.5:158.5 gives 1.511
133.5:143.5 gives 1.562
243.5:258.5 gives 1.425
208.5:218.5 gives 1.307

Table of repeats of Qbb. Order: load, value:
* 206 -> 1.001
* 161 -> 1.294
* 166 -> 1.067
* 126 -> 1.619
